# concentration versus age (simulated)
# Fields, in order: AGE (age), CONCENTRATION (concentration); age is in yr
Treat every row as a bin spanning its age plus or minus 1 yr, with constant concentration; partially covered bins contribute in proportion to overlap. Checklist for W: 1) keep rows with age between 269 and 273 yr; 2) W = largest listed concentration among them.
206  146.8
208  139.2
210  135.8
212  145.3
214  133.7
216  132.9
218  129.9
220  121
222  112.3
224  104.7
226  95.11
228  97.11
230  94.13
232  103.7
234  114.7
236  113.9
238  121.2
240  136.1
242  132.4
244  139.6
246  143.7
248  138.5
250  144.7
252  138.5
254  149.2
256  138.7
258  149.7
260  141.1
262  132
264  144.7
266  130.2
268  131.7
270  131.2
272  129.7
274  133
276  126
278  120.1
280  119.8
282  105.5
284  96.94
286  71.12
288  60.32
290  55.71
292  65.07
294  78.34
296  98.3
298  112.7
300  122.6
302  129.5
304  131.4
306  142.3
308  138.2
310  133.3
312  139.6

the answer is 131.2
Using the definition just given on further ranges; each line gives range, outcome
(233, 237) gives 114.7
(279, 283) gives 119.8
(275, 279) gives 126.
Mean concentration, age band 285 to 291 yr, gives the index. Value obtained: 62.4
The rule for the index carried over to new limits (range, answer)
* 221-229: 102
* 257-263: 141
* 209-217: 137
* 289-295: 66.4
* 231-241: 118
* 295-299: 106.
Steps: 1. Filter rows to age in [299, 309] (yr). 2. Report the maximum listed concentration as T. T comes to 142.3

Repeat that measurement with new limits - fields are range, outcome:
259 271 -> 144.7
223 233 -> 104.7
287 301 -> 122.6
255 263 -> 149.7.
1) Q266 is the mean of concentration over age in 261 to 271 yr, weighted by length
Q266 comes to 134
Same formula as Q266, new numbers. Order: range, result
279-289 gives 90.7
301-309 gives 135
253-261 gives 145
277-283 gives 115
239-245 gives 136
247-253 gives 141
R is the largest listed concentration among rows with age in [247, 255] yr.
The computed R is 149.2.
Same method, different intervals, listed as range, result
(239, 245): 139.6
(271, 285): 133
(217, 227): 129.9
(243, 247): 143.7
